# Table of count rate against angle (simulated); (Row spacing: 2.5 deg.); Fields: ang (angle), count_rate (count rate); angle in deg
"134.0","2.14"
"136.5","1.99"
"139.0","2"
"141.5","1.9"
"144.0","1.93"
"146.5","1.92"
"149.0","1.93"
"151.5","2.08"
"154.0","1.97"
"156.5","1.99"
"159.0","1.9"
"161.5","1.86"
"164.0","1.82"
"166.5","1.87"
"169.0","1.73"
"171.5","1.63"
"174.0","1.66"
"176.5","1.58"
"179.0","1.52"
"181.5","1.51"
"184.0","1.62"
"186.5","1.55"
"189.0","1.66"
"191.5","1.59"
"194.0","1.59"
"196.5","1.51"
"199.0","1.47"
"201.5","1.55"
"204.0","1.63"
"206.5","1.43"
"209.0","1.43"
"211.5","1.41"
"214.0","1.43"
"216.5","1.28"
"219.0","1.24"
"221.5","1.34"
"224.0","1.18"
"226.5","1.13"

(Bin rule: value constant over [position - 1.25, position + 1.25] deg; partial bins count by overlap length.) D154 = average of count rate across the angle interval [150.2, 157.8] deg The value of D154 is 2.01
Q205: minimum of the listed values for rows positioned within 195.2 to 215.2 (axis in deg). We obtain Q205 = 1.41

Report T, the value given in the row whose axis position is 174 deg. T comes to 1.66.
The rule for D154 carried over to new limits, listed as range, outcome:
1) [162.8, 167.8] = 1.84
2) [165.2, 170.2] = 1.8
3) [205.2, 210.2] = 1.43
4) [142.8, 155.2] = 1.97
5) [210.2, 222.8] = 1.34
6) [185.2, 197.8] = 1.58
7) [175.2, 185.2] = 1.56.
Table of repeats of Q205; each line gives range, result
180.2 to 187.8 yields 1.51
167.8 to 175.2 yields 1.63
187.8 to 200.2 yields 1.47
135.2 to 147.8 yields 1.9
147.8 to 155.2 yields 1.93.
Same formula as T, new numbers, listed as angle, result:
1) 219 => 1.24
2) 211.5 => 1.41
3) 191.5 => 1.59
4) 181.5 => 1.51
